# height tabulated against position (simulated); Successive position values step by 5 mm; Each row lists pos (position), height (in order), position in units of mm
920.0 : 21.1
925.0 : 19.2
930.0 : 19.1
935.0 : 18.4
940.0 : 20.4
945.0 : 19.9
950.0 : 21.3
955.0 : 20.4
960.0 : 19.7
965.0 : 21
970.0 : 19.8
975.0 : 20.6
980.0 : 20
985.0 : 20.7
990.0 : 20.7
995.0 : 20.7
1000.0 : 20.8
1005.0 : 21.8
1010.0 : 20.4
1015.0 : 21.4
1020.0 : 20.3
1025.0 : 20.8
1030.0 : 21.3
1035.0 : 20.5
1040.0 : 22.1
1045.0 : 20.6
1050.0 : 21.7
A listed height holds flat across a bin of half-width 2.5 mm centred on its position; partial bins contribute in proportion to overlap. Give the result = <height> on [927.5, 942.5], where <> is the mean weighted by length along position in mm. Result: 19.3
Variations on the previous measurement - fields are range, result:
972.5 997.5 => 20.5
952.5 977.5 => 20.3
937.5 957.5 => 20.5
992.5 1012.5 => 20.9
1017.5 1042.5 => 21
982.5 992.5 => 20.7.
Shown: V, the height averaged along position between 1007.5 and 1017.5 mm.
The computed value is 20.9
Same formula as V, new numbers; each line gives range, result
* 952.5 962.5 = 20.1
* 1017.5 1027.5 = 20.6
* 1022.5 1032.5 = 21.1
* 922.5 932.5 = 19.1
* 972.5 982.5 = 20.3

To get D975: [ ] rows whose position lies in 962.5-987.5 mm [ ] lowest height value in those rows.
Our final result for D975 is 19.8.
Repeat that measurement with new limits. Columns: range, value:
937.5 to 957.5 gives 19.9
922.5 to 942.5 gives 18.4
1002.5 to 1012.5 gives 20.4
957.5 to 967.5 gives 19.7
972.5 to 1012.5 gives 20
